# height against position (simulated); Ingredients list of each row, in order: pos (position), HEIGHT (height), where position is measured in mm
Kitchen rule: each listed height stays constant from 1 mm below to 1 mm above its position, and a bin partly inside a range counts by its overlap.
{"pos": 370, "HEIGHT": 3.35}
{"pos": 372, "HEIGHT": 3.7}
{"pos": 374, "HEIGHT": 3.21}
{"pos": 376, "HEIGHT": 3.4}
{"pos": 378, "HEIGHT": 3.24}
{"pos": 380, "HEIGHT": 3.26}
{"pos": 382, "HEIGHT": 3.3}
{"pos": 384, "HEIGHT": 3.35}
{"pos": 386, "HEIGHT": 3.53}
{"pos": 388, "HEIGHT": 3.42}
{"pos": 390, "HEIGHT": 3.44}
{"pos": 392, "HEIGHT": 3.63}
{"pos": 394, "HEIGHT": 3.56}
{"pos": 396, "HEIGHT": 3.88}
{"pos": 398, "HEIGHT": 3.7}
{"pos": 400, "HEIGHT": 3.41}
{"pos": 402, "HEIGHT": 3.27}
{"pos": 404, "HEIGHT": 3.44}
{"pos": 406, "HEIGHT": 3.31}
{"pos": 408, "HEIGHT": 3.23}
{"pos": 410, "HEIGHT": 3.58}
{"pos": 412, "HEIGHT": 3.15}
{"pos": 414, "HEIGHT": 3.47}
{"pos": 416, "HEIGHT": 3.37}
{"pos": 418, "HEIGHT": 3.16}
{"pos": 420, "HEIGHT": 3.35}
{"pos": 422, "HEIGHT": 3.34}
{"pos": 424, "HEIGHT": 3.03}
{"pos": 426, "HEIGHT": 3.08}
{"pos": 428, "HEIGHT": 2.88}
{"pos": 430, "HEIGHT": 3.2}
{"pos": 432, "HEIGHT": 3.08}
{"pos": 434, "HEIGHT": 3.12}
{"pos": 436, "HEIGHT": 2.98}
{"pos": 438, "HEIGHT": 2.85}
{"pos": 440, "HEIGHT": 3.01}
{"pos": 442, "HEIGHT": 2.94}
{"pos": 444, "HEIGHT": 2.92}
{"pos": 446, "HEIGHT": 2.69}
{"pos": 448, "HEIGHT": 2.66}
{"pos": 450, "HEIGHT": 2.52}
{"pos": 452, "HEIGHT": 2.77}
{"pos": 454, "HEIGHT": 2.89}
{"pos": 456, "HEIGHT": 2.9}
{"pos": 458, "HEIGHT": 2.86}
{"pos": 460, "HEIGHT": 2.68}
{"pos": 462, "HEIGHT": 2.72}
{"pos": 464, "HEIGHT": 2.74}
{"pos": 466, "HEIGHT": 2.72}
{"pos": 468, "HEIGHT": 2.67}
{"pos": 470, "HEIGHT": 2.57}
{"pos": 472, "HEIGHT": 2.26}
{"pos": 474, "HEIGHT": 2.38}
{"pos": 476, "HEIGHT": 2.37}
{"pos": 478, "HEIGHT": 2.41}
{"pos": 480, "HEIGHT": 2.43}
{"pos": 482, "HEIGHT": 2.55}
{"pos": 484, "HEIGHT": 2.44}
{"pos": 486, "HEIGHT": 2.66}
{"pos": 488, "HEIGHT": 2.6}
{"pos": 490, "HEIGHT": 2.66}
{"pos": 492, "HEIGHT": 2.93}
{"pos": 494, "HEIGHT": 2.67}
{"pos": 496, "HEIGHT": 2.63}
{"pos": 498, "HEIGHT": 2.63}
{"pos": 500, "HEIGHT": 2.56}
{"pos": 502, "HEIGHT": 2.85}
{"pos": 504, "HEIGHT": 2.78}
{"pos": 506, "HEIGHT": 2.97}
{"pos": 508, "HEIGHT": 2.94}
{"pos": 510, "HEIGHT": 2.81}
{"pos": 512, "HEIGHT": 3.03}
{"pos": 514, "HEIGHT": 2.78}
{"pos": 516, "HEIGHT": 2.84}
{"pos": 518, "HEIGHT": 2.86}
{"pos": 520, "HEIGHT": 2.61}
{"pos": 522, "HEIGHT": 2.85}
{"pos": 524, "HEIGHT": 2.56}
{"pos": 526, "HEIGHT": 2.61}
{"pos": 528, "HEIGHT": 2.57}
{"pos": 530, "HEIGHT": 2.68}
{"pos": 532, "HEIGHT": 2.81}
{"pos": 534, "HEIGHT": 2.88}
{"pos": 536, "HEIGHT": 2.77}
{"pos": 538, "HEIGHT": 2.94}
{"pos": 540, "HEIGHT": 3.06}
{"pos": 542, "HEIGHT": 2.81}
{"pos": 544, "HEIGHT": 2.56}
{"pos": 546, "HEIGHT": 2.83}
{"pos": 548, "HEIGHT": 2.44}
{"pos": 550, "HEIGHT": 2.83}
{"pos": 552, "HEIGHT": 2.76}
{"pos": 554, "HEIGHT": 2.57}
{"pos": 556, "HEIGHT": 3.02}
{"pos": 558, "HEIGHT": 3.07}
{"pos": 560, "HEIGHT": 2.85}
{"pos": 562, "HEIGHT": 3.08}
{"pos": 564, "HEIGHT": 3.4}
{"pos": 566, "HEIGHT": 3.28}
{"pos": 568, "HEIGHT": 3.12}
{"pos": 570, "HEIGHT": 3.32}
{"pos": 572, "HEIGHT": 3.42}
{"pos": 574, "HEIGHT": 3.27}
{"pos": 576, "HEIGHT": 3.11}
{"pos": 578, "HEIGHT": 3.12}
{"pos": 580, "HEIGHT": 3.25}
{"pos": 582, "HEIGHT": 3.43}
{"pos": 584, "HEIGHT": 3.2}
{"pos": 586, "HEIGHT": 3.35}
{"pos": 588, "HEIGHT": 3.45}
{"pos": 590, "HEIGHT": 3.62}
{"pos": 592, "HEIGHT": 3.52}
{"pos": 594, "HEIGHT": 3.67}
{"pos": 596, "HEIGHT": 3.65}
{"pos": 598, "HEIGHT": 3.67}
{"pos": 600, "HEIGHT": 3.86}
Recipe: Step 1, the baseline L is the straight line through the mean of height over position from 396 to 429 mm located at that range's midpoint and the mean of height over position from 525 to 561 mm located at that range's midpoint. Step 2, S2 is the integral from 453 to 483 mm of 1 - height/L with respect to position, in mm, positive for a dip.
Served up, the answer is 4.7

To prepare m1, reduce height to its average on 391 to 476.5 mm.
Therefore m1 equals 3.04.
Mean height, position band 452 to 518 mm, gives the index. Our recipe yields 2.69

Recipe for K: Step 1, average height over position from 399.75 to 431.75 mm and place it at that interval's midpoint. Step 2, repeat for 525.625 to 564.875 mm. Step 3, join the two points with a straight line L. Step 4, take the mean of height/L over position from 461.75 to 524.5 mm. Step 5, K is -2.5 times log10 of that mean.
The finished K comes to 0.13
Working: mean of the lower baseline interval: 3.26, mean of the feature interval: 2.67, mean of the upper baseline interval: 2.83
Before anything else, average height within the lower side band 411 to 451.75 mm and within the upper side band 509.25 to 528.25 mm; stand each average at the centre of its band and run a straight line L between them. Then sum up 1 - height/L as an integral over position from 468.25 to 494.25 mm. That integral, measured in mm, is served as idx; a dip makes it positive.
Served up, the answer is 3.1 mm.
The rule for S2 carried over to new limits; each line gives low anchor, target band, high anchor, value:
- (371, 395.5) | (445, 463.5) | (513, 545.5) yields 2.15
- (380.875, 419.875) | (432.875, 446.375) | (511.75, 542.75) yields 1.20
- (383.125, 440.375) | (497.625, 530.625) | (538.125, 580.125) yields 3.53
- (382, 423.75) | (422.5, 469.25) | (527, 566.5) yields 5.51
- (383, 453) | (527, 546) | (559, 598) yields 2.94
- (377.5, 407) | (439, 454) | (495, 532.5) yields 1.66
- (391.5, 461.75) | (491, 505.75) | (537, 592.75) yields 1.79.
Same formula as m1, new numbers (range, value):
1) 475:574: 2.8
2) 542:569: 2.9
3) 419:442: 3.08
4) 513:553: 2.75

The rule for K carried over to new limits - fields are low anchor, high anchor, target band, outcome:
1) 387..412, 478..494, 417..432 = 0.03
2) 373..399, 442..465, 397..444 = -0.04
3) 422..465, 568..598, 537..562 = 0.16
